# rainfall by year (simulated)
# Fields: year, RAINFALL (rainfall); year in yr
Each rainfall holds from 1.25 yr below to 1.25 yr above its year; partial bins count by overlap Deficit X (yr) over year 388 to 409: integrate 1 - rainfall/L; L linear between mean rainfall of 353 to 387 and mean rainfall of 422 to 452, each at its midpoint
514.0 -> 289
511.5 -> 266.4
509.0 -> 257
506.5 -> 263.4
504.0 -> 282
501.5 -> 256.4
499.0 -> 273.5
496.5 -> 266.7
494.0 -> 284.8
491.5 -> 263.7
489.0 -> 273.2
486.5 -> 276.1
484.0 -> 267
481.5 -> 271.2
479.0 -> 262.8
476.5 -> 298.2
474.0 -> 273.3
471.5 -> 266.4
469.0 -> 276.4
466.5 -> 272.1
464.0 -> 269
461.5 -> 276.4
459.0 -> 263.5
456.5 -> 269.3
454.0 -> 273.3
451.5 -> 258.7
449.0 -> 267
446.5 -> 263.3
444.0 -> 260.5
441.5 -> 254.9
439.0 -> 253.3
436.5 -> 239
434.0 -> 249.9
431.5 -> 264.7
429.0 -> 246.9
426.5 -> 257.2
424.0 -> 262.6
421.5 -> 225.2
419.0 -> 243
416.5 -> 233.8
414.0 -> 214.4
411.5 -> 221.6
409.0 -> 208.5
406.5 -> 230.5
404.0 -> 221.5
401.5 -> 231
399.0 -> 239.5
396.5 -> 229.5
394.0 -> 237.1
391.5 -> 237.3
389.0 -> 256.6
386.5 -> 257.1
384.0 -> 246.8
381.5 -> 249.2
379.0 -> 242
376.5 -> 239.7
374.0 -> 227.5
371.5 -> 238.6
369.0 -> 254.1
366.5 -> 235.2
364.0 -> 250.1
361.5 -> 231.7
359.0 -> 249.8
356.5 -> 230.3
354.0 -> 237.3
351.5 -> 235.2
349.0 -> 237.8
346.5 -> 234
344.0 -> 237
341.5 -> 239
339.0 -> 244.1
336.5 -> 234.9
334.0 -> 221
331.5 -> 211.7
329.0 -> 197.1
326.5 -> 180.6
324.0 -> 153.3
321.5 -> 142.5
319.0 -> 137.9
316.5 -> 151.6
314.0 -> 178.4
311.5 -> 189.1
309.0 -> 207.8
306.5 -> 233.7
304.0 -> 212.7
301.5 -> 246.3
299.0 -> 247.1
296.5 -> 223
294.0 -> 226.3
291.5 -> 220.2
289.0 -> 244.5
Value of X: 1.2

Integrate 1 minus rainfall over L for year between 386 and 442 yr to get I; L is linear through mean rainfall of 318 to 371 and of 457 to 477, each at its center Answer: 2.4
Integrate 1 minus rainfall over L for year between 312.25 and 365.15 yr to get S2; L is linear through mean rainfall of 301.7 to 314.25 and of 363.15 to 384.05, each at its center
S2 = 3.5 yr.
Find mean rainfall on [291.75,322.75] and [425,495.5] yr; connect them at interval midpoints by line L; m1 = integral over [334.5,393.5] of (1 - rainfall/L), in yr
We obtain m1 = -4.2 yr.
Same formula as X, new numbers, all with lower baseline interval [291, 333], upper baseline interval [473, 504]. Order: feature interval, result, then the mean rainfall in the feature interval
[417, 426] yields 0.0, 244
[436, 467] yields -0.8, 263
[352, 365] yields -1.3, 239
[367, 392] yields -2.1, 245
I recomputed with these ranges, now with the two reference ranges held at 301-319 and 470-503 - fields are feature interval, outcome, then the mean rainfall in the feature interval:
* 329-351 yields -2.2 yr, 231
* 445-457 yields -0.4 yr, 266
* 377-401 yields -1.4 yr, 243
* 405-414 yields 0.7 yr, 219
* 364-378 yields -1.1 yr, 240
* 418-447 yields -0.3 yr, 251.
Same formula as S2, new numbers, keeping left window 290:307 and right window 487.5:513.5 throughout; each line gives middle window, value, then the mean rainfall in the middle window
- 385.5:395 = 0.03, 247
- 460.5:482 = -0.85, 274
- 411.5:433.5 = 1.02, 242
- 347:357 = 0.21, 235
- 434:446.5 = 0.23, 253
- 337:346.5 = -0.02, 239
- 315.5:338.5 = 5.09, 184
